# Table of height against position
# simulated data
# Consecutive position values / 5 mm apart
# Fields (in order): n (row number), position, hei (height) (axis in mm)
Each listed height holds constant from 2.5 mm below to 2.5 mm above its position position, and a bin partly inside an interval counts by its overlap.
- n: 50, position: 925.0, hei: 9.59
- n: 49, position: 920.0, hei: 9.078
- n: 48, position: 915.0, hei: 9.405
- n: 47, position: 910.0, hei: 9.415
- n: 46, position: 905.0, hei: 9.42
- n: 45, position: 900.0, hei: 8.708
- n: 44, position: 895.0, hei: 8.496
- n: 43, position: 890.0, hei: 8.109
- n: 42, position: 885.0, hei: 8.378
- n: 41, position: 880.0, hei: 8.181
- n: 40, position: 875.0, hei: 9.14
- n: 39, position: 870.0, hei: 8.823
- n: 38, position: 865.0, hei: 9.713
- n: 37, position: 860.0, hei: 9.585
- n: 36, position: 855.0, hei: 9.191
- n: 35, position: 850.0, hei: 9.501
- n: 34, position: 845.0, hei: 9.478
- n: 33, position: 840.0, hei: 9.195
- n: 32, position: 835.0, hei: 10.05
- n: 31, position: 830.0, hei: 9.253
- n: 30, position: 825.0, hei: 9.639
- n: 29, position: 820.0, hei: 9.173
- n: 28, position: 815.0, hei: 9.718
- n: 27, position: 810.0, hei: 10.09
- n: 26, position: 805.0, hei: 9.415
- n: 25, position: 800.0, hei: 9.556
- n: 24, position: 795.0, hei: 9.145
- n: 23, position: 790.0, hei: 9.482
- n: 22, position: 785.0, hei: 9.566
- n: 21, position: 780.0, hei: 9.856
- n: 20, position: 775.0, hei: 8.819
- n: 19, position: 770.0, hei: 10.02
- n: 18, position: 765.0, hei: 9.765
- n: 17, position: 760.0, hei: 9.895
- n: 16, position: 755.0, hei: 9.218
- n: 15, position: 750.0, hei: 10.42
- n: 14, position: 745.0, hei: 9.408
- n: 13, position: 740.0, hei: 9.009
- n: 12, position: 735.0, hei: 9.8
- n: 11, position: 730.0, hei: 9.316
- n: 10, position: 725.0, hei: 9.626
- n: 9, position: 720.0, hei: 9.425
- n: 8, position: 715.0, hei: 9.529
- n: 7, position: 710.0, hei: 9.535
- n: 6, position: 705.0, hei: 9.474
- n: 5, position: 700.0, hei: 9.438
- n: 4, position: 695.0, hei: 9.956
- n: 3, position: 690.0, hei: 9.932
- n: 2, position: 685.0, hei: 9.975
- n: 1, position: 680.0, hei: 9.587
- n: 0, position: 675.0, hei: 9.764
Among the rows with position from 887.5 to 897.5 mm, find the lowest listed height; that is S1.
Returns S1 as 8.109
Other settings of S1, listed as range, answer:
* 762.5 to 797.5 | 8.819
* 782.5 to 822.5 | 9.145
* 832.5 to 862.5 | 9.191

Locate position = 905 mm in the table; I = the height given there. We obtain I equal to 9.42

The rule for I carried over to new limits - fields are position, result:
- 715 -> 9.529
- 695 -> 9.956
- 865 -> 9.713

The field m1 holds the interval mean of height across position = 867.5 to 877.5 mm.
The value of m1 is 8.98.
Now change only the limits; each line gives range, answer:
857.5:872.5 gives 9.37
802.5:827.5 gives 9.61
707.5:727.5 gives 9.53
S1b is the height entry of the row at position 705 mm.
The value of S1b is 9.474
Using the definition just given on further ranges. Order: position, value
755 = 9.218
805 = 9.415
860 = 9.585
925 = 9.59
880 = 8.181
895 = 8.496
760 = 9.895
